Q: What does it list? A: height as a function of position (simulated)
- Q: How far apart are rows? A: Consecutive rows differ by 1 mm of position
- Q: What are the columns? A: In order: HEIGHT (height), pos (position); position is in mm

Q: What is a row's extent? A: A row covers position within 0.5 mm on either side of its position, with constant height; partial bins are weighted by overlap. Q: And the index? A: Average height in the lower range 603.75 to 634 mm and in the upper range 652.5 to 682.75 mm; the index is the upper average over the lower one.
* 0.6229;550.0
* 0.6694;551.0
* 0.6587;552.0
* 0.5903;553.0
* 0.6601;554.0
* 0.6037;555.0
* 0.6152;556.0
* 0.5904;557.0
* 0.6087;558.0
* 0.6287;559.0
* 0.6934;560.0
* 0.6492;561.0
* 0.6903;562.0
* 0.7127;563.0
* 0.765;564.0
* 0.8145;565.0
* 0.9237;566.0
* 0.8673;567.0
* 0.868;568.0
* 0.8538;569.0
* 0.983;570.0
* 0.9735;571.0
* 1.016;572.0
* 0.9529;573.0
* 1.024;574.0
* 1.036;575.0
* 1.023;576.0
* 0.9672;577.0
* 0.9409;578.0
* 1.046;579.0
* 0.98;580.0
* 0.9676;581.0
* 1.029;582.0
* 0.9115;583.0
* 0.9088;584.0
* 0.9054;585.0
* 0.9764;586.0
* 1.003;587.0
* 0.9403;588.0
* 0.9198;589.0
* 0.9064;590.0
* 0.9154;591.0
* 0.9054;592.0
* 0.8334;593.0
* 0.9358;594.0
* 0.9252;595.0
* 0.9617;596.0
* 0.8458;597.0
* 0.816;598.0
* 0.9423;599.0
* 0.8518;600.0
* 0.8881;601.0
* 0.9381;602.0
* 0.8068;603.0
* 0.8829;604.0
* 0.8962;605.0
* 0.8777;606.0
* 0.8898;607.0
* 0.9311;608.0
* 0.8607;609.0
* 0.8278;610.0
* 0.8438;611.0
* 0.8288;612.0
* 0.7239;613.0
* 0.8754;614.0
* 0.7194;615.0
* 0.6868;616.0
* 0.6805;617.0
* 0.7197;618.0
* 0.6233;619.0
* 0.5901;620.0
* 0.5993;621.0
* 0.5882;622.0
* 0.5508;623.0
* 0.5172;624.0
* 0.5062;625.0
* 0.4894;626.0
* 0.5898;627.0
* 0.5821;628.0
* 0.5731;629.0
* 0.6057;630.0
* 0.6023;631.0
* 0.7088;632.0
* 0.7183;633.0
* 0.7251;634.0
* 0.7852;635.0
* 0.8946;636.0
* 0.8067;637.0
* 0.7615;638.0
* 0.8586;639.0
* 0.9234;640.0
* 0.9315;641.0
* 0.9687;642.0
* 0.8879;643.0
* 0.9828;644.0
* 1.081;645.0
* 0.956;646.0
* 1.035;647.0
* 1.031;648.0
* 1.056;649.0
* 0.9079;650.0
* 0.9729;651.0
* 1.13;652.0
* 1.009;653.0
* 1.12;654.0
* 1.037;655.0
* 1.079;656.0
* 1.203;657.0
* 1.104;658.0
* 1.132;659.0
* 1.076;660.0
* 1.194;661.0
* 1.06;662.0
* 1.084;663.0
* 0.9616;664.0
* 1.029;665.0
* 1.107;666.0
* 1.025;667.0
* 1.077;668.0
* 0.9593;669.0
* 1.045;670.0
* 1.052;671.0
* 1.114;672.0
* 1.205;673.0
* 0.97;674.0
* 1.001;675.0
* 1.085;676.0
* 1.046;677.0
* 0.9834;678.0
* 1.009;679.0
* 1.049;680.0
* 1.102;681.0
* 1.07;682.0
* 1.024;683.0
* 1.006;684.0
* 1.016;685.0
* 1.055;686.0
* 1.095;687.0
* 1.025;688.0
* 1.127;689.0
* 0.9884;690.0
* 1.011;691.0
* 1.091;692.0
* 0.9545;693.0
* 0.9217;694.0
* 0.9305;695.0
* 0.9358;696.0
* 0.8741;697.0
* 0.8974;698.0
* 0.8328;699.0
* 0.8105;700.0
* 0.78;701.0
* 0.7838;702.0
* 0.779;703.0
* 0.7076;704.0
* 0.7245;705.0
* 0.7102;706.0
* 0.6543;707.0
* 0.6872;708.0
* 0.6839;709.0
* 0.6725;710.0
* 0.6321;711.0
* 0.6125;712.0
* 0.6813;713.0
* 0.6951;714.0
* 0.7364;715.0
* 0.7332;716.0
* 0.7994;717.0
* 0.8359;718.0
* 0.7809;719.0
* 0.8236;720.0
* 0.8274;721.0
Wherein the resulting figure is 1.52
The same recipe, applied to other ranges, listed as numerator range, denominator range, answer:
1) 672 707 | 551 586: 1.14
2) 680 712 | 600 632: 1.23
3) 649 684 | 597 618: 1.27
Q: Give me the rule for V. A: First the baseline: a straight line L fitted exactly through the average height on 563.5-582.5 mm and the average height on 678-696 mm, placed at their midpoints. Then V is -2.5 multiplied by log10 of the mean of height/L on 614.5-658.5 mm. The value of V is 0.21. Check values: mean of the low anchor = 0.949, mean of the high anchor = 1.02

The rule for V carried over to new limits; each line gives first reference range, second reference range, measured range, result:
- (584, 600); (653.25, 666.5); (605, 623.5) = 0.28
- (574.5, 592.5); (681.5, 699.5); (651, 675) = -0.09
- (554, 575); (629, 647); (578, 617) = -0.10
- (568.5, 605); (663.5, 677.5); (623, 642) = 0.38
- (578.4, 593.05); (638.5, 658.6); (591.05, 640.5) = 0.26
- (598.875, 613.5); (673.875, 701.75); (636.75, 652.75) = -0.04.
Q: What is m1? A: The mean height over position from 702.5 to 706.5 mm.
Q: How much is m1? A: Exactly 0.73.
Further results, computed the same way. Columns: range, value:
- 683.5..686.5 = 1.03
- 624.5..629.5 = 0.548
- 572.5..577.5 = 1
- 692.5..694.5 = 0.938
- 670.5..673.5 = 1.12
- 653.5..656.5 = 1.08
